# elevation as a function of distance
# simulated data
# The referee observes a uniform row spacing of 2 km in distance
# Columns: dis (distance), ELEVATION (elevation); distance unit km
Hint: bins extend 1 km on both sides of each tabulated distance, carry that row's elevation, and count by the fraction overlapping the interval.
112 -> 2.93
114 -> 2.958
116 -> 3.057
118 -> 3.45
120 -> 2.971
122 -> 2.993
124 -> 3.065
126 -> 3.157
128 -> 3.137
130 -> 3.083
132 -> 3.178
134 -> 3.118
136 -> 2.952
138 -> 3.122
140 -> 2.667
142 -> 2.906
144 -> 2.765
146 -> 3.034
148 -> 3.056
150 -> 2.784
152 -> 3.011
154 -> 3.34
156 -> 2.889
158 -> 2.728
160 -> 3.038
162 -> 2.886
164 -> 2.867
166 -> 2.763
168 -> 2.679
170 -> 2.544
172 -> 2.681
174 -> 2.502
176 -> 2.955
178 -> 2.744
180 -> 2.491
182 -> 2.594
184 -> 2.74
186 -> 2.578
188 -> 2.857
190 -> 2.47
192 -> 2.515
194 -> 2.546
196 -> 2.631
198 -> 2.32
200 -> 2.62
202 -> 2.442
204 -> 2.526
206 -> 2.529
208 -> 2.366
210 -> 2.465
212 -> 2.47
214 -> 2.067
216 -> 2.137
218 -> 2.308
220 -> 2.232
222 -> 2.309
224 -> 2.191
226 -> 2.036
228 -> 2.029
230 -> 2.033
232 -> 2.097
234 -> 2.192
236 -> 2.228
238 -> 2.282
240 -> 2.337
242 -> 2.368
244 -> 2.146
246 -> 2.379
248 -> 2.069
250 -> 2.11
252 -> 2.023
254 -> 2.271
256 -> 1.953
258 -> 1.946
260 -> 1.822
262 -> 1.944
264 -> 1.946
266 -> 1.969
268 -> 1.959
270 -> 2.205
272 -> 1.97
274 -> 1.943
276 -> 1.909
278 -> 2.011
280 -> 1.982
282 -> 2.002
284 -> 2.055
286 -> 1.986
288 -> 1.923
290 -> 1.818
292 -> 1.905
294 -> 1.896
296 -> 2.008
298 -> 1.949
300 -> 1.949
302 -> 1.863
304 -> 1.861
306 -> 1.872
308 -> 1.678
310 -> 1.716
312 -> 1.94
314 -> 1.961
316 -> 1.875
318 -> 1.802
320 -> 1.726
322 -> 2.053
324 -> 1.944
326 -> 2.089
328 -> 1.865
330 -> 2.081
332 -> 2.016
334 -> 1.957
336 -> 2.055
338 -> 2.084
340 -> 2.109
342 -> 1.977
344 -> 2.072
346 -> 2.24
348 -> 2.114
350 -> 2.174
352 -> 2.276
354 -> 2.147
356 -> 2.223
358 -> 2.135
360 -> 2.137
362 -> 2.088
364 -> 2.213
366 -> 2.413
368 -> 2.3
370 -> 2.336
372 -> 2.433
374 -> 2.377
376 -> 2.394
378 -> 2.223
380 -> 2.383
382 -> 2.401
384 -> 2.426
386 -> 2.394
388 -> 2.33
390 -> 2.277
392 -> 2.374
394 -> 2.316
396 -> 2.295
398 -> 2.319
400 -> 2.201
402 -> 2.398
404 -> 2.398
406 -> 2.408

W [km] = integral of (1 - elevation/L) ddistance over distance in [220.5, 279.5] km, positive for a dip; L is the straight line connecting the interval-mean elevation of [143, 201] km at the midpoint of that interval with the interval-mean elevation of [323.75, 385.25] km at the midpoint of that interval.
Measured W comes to 9.8 km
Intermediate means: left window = 2.75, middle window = 2.09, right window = 2.19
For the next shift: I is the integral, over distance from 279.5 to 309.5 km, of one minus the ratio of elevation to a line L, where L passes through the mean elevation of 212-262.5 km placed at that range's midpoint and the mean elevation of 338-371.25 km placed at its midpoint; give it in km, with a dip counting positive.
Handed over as 3.51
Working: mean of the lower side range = 2.15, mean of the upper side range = 2.18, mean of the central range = 1.91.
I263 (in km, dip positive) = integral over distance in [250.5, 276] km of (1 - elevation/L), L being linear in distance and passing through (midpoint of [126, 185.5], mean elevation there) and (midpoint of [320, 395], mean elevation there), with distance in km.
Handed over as 5.2 km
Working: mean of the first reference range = 2.87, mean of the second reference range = 2.19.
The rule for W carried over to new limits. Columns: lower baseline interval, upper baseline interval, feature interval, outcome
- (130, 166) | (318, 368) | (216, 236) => 3.5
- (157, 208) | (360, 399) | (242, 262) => 3.5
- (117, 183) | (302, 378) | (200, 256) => 7.0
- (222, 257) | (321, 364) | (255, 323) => 6.6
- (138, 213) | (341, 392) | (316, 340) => 3.9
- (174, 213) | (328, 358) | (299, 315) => 2.6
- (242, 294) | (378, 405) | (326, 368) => 1.9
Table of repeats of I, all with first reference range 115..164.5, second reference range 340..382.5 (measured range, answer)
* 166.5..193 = 2.1 km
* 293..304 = 2.4 km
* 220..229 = 1.9 km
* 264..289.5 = 5.5 km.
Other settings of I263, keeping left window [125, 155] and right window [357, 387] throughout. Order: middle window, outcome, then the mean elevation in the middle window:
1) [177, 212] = 3.70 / 2.55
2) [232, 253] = 3.87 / 2.21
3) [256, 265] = 2.49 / 1.92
